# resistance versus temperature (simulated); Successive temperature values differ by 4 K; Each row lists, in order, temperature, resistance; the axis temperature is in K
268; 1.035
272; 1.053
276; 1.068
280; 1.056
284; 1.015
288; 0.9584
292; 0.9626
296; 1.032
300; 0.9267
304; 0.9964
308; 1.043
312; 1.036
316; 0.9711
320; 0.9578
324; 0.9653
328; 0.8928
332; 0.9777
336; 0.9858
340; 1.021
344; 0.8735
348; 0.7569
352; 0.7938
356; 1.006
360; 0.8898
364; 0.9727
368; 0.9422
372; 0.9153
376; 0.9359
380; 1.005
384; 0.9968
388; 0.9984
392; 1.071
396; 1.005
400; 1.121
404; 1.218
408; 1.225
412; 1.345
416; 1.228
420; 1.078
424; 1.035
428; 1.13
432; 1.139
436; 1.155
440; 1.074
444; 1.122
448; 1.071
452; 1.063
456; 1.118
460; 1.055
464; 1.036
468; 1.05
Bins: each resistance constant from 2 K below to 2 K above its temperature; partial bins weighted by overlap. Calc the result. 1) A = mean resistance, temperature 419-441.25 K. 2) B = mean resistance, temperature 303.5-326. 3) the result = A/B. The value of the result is 1.11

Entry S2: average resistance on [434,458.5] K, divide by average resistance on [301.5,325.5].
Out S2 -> 1.11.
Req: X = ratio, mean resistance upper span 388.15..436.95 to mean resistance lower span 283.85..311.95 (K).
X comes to 1.15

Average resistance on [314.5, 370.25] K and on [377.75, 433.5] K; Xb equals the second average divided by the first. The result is 1.20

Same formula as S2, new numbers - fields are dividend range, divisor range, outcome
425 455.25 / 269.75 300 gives 1.09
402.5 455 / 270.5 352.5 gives 1.18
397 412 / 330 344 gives 1.22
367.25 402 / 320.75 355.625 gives 1.09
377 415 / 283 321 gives 1.12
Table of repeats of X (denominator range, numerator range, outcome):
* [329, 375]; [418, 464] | 1.19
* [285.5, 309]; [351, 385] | 0.96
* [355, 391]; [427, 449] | 1.16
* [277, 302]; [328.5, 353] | 0.91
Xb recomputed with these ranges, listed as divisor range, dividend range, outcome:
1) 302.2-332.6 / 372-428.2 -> 1.11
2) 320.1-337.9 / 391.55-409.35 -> 1.18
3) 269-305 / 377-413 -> 1.09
